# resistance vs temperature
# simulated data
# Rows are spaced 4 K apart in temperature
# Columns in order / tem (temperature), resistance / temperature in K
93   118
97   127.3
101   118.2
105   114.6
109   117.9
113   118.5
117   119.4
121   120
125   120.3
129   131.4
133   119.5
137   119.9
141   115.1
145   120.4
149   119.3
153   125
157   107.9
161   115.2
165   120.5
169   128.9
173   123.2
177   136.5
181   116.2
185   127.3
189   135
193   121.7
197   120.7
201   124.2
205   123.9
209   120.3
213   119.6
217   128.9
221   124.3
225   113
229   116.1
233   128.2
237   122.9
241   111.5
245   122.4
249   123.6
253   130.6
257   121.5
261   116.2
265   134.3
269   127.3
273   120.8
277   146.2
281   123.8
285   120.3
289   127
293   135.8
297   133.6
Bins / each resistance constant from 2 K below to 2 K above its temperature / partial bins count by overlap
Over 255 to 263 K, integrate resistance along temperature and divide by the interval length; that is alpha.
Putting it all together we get 119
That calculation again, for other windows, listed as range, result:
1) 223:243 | 118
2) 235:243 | 117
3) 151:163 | 116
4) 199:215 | 122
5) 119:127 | 120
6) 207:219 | 123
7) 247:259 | 125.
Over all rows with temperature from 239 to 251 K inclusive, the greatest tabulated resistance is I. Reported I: 123.6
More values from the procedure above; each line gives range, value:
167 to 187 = 136.5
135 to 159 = 125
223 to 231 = 116.1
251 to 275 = 134.3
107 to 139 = 131.4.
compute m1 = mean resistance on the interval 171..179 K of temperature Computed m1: 130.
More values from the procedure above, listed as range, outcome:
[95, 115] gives 119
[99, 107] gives 116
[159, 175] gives 122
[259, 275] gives 125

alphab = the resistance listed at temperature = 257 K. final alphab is 121.5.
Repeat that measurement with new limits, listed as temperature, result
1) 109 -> 117.9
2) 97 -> 127.3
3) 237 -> 122.9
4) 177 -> 136.5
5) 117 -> 119.4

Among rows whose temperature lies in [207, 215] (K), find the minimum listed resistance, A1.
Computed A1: 119.6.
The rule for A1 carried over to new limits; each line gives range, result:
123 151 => 115.1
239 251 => 111.5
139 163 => 107.9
